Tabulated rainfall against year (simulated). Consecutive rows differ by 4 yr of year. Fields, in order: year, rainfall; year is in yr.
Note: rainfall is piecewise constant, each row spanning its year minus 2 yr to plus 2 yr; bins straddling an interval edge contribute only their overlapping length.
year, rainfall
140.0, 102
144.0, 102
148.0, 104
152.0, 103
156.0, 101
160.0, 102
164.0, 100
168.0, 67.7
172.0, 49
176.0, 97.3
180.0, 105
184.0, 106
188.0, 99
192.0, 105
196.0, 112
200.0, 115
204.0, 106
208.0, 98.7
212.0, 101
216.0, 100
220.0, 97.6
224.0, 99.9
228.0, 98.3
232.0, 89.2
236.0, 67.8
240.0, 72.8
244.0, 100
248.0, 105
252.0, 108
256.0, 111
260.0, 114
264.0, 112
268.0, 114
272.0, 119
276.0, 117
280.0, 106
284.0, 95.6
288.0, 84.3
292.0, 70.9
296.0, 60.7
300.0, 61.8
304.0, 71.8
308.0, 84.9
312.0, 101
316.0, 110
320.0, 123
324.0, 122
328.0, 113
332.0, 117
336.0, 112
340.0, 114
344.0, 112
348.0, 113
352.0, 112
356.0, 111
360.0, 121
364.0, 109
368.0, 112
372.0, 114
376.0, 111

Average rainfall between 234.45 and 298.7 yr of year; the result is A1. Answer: 97.2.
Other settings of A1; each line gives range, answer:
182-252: 98.7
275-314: 84.6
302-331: 104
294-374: 105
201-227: 101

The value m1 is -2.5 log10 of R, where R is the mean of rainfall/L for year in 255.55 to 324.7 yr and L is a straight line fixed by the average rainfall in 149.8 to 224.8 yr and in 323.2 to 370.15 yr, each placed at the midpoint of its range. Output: 0.11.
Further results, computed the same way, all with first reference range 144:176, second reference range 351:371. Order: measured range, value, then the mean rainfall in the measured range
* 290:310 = 0.45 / 70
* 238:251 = 0.07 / 93.8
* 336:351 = -0.02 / 113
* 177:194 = -0.11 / 103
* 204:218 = -0.05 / 101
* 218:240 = 0.11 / 88.9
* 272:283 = -0.08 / 111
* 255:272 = -0.11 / 114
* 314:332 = -0.08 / 117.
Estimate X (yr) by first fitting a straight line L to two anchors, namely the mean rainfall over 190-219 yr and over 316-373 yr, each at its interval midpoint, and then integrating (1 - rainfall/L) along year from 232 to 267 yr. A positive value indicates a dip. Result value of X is 3.1 yr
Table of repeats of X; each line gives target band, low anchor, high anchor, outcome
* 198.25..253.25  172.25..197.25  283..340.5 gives 0.97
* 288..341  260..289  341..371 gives 6.88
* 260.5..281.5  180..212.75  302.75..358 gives -1.26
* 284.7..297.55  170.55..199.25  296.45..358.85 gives 3.49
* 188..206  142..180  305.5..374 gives -2.25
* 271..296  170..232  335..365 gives 2.75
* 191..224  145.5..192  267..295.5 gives -2.84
